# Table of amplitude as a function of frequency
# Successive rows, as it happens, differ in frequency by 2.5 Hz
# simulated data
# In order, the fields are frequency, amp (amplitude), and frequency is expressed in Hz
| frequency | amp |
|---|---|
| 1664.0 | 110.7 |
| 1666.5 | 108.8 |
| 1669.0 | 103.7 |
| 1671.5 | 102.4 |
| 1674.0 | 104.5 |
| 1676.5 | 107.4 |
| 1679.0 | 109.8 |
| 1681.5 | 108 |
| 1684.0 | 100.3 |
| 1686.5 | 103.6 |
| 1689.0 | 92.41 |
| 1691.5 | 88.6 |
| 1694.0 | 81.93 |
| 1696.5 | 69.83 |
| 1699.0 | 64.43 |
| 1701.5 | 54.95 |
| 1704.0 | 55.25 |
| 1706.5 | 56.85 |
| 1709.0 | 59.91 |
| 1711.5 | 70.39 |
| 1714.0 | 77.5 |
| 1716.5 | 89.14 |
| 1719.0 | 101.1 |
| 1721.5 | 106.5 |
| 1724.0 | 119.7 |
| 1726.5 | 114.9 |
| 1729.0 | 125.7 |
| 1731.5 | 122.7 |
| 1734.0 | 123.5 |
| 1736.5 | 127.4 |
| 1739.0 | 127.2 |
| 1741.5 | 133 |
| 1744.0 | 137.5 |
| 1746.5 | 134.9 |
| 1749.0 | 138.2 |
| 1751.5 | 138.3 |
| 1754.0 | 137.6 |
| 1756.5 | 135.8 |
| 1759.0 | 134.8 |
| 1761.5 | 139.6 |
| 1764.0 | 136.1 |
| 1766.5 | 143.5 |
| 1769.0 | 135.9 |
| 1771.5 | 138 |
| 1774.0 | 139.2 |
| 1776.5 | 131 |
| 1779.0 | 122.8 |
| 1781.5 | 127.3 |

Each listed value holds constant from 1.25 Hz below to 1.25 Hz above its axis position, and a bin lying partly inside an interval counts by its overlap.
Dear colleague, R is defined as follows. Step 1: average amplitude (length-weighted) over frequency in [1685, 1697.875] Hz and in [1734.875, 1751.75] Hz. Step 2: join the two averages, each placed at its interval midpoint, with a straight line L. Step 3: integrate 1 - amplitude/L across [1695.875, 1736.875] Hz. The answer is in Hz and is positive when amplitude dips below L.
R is 7.8 Hz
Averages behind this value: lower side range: 87.3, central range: 90.1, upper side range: 133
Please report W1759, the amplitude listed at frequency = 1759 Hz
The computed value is 134.8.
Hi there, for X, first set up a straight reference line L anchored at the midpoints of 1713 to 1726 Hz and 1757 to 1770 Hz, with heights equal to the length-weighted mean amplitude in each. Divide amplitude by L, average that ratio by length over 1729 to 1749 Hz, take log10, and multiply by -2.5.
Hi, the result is -0.11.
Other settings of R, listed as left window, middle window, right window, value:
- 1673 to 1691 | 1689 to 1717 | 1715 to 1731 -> 9.47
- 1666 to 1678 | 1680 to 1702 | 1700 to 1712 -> -1.68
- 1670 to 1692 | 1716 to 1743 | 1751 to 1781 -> 0.74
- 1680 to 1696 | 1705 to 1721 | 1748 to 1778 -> 4.75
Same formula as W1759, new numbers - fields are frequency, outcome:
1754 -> 137.6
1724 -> 119.7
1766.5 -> 143.5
